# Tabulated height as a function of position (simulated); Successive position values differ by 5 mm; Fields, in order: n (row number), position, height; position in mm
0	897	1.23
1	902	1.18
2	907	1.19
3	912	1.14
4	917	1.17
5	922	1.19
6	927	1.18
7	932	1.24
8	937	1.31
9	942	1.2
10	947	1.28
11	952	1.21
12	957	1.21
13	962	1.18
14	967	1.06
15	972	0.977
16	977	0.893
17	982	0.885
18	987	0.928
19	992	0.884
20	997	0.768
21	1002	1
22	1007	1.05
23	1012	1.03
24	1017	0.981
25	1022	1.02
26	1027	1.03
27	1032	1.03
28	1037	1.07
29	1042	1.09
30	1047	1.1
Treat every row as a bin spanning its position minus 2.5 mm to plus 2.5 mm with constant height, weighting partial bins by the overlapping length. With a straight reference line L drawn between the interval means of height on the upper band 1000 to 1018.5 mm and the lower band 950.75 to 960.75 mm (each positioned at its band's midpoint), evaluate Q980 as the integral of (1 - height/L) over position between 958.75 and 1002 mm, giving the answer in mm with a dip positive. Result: 6.4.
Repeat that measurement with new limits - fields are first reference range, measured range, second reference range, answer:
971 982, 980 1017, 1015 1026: 0.91 mm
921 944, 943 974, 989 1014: -0.99 mm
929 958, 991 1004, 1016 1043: 2.73 mm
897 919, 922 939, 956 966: -0.85 mm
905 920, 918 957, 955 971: -2.62 mm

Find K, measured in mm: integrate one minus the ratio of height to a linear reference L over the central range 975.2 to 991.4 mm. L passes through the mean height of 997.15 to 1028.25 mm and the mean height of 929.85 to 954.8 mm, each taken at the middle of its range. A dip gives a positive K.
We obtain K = 3.0 mm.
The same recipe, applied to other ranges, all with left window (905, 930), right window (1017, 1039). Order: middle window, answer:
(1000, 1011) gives 0.34 mm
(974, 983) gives 1.65 mm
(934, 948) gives -1.43 mm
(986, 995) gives 1.54 mm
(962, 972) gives 0.37 mm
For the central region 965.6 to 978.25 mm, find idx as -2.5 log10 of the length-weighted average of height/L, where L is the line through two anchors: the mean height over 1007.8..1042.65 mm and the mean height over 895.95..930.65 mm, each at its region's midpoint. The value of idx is 0.13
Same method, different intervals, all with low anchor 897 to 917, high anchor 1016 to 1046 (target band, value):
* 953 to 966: -0.06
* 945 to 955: -0.10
